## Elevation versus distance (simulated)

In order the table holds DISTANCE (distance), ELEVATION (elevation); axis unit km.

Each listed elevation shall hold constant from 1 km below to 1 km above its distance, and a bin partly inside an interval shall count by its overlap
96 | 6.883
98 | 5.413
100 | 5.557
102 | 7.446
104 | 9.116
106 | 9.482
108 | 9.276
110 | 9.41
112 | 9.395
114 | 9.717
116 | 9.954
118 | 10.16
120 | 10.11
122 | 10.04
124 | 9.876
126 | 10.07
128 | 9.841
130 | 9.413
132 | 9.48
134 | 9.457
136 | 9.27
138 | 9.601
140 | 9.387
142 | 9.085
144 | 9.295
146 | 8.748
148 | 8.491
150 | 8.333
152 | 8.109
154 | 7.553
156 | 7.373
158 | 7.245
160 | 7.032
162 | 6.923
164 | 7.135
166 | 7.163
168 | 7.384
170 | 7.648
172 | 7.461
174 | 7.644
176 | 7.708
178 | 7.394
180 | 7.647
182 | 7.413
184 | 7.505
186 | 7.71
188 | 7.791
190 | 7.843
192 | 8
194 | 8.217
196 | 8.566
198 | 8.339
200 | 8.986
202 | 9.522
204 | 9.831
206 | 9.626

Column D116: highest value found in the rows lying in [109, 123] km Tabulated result 10.16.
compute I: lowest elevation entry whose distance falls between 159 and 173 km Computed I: 6.923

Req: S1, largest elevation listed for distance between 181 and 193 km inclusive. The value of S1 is 8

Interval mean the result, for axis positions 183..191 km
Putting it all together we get 7.71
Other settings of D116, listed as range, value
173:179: 7.708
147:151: 8.491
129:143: 9.601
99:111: 9.482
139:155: 9.387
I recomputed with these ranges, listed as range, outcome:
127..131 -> 9.413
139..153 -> 8.109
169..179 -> 7.394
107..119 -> 9.276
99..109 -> 5.557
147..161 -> 7.032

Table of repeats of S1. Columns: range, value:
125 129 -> 10.07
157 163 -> 7.245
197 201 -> 8.986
